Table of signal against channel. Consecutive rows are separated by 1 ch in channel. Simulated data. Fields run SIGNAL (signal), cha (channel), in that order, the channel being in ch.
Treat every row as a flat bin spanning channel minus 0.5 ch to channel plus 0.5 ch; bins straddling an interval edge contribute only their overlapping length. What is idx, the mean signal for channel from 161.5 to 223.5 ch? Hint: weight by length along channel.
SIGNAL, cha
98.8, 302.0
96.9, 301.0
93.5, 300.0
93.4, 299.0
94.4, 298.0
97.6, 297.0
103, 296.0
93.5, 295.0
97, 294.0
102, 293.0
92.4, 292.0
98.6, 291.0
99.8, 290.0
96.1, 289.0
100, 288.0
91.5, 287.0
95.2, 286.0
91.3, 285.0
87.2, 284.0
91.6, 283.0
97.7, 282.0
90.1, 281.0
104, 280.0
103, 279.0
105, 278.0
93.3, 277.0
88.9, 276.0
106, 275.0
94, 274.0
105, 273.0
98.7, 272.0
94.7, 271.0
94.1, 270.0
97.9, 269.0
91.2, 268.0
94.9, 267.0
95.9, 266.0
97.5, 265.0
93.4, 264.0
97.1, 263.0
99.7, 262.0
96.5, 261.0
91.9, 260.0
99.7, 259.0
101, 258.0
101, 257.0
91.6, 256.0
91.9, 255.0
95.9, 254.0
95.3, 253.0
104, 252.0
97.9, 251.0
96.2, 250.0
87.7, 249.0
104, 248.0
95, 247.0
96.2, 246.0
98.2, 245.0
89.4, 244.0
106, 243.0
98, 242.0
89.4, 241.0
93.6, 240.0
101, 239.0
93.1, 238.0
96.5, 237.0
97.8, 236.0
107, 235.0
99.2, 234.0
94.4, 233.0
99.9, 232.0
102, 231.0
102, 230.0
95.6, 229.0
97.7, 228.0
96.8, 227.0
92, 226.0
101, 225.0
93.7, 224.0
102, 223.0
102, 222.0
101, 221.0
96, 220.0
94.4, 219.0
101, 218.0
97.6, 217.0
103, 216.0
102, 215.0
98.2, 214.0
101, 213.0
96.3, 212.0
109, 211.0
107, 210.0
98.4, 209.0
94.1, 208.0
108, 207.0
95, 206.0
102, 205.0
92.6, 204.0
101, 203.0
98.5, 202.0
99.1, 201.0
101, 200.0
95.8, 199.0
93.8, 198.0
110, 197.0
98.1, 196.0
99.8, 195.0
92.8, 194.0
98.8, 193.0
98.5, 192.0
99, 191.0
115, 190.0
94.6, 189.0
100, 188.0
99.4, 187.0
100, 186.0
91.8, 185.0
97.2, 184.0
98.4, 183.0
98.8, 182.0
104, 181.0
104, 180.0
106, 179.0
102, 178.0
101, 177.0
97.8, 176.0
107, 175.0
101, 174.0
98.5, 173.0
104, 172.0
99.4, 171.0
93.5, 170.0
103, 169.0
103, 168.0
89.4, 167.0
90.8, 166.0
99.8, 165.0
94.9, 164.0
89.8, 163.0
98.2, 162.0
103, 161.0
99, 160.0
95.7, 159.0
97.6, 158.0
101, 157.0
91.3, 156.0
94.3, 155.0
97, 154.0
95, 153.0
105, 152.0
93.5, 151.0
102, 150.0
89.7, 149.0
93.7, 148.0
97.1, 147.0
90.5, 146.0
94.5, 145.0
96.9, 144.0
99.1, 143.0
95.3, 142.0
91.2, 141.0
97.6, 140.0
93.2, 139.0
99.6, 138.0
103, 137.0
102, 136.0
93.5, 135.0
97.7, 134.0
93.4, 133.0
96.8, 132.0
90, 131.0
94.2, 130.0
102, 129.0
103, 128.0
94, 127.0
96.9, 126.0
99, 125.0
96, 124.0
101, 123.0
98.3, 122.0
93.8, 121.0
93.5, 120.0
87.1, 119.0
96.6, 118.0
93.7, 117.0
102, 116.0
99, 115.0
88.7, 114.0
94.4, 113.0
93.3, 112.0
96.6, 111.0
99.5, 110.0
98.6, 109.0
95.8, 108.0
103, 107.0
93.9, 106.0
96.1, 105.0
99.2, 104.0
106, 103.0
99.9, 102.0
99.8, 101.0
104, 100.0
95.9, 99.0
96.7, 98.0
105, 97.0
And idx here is 99.5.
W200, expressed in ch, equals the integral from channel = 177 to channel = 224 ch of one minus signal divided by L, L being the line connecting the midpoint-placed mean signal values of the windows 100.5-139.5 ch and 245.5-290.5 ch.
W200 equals -1.55 ch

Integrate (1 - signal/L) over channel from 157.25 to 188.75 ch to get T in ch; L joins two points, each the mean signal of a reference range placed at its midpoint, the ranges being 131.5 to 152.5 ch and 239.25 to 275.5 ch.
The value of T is -0.8 ch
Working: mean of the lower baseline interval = 96.4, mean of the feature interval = 98.9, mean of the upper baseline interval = 96.7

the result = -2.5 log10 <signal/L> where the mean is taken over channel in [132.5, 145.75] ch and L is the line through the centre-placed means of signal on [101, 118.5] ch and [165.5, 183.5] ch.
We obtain 0.02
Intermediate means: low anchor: 97.5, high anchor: 100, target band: 96.6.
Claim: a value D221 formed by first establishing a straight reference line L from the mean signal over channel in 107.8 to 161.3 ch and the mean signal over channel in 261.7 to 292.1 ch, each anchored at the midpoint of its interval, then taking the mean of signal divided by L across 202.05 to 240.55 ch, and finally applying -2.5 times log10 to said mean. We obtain -0.03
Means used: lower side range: 96.4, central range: 99.1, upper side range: 96.3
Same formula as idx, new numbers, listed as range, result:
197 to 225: 99.6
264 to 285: 96.3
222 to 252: 97.5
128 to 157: 96.2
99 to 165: 96.8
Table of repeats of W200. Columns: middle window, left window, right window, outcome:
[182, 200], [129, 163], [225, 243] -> -0.4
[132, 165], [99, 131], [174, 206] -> 0.7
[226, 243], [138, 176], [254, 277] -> -0.2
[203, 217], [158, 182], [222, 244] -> -0.3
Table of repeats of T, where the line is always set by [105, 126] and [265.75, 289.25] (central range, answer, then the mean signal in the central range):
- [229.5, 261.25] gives -0.4 ch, 97.3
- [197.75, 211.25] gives -0.5 ch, 99.6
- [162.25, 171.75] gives 0.0 ch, 96.2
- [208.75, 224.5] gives -0.7 ch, 100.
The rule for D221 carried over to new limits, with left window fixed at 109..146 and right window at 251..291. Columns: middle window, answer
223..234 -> -0.01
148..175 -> -0.01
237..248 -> 0.00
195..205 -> -0.03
